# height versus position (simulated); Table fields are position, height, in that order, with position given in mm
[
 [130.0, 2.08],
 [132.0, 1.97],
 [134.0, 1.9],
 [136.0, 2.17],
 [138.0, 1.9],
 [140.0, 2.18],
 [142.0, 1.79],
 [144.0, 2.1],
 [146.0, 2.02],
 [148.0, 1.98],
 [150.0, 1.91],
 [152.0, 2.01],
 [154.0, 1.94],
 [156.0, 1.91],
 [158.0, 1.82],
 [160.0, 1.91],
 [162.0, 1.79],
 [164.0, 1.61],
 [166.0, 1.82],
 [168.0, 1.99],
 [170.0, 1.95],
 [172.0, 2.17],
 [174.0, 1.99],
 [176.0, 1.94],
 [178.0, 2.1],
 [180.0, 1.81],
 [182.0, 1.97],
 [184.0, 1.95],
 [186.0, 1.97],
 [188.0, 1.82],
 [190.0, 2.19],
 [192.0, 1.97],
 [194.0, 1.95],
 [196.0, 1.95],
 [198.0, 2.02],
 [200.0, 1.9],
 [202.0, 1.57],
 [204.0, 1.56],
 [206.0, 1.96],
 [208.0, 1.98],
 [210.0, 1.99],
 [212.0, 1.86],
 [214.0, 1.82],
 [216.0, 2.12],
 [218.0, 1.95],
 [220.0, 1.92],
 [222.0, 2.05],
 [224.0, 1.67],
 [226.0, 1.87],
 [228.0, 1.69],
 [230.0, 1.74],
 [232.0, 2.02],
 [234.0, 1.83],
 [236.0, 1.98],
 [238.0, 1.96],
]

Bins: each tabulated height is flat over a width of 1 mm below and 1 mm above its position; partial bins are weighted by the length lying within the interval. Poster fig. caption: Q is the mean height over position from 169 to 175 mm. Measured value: 2.04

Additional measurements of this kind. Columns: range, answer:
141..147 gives 1.97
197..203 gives 1.83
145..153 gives 1.98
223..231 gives 1.74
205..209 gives 1.97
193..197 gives 1.95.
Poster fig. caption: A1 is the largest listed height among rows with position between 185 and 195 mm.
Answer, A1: 2.19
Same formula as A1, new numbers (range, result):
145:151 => 2.02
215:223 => 2.12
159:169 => 1.99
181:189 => 1.97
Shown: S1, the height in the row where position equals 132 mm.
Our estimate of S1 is 1.97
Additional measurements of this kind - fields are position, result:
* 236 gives 1.98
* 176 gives 1.94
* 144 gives 2.1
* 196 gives 1.95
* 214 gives 1.82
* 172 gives 2.17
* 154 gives 1.94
